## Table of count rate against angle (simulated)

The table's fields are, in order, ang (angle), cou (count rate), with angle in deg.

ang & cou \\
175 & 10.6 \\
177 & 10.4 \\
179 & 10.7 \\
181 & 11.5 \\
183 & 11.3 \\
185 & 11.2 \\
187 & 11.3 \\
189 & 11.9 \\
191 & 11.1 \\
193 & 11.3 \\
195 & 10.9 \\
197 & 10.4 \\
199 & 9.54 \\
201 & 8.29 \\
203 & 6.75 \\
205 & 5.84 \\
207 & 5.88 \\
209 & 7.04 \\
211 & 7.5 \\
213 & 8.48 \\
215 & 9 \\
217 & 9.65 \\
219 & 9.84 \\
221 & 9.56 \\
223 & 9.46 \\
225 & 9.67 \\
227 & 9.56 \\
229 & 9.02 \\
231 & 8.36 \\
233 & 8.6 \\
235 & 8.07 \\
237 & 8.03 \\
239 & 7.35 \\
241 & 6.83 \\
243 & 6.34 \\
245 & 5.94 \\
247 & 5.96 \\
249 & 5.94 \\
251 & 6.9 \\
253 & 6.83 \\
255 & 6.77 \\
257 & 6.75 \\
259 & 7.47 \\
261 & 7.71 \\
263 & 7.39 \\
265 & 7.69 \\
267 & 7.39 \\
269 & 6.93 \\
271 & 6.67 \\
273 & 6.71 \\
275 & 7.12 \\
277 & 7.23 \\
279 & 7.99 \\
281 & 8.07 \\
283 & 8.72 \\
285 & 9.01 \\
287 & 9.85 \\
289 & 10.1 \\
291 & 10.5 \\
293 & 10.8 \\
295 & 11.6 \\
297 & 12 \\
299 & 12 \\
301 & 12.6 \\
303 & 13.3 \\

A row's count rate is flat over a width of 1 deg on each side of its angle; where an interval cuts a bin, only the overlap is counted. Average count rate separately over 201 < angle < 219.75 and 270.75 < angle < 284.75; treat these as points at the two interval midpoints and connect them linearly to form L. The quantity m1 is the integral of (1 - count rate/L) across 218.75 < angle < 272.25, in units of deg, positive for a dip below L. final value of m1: 0.48 deg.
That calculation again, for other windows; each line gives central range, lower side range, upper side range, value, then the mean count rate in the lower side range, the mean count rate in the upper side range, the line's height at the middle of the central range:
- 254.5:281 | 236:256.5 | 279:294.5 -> 2.98 deg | 6.69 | 9.54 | 8.2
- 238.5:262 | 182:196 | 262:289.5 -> 5.68 deg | 11.3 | 7.88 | 8.88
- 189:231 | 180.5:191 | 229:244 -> 2.64 deg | 11.4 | 7.75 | 9.66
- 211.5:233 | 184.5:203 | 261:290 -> 0.82 deg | 10.4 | 7.91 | 9.55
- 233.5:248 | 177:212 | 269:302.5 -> 3.83 deg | 9.58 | 9.42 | 9.5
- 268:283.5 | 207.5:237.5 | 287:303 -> 4.80 deg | 8.75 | 11.4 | 10.7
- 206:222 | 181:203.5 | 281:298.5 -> 3.17 deg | 10.5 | 10.2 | 10.4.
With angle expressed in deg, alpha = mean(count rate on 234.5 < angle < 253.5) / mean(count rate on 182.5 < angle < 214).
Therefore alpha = 0.7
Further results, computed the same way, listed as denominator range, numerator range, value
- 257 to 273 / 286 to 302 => 1.54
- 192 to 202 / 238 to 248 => 0.64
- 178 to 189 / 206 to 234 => 0.77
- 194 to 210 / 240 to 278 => 0.85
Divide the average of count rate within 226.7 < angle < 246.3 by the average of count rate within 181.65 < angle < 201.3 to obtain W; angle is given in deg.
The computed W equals 0.71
